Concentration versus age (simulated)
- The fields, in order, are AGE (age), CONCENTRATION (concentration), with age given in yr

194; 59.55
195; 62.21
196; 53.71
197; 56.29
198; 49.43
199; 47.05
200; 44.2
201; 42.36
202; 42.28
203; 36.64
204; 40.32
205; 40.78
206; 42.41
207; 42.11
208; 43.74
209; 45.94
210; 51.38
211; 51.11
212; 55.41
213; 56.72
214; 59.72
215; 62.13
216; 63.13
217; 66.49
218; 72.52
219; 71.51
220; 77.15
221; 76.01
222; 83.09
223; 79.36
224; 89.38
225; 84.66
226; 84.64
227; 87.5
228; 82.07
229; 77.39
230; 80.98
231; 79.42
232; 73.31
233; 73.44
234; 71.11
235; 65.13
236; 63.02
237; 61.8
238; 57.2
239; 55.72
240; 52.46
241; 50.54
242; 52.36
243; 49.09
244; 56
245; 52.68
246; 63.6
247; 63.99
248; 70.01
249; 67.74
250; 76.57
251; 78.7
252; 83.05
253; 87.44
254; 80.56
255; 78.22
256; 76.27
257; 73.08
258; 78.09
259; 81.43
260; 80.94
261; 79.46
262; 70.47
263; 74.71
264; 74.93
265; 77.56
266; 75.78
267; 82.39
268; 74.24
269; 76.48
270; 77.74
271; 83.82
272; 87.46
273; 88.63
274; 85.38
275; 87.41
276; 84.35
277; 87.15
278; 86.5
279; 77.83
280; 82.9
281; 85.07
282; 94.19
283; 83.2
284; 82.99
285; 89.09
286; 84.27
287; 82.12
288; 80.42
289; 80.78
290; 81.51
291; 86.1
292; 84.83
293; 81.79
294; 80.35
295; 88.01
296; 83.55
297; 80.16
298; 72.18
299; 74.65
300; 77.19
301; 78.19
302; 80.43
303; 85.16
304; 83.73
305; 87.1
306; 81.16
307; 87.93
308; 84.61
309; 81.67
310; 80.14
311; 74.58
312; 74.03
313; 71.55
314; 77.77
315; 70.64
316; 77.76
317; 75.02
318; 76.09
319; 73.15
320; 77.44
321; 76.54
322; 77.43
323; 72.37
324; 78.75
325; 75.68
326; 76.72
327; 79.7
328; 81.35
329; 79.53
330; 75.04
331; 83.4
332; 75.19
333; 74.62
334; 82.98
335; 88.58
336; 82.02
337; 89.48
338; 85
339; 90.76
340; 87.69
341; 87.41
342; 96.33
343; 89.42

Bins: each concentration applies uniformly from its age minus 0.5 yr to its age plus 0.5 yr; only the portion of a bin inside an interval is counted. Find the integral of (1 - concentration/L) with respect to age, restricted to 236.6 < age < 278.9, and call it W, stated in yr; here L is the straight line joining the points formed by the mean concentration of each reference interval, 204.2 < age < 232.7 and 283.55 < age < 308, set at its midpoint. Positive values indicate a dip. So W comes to 0.85 yr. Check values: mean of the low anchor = 66.9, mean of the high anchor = 82.3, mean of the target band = 73.5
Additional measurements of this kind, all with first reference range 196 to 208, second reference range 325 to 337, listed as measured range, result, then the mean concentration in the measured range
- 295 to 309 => -1.8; 81.5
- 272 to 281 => -2.8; 85.2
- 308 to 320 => -0.1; 76.1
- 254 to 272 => -4.8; 77.8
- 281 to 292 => -2.7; 84.5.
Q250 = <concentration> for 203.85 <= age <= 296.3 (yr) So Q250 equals 73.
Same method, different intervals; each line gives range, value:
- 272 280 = 85.3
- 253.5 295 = 81.6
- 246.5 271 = 76.8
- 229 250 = 63.6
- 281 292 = 84.5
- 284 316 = 80.8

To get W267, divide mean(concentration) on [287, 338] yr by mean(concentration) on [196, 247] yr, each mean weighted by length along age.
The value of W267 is 1.30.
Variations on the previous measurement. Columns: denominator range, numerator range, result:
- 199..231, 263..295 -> 1.33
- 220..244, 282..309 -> 1.17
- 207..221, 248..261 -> 1.31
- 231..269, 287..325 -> 1.13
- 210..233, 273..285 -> 1.17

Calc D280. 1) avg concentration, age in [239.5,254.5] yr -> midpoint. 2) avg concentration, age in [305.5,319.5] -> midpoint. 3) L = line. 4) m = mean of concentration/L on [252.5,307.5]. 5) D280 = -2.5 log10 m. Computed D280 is -0.14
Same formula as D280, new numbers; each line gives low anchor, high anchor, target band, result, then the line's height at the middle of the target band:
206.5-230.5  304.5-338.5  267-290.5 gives -0.123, 74.6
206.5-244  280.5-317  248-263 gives -0.077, 72.3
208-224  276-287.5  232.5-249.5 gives 0.199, 72.5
